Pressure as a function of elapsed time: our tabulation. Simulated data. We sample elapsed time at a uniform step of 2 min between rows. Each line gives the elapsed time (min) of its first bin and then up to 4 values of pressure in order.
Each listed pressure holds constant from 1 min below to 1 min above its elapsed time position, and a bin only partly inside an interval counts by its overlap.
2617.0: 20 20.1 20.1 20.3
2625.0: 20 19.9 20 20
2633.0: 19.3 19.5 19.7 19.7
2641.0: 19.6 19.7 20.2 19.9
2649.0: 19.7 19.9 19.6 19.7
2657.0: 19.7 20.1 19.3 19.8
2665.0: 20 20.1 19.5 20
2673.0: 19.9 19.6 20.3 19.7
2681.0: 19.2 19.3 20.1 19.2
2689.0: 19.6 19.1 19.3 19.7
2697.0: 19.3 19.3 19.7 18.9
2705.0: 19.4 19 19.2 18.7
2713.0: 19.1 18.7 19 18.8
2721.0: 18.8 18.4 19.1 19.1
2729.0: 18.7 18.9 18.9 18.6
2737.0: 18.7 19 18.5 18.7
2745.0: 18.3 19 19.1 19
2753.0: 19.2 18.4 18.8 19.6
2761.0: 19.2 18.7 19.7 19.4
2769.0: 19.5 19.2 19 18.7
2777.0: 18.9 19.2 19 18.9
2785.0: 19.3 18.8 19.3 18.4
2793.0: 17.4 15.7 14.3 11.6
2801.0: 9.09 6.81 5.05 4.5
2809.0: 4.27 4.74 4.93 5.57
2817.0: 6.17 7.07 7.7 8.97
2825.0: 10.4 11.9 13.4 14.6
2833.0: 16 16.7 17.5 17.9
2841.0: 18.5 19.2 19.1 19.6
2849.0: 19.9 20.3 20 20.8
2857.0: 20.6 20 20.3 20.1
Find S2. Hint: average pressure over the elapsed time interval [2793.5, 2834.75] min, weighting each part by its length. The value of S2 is 9.38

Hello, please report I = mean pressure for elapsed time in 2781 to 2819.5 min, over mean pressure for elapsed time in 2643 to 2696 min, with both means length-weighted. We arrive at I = 0.6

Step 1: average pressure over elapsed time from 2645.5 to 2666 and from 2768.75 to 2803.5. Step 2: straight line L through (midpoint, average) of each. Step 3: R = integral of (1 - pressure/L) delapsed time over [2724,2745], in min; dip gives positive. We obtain -0.9 min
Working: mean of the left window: 19.8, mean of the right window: 16.9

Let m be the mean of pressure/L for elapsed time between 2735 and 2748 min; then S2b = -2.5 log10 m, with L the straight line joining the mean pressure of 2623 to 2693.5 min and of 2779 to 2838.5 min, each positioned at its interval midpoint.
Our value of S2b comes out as -0.20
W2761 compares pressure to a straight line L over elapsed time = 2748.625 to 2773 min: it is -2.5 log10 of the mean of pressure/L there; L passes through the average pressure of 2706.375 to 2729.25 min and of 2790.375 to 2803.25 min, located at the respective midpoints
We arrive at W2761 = -0.20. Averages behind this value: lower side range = 18.9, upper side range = 13.6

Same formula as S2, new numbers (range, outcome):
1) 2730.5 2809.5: 17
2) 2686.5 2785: 19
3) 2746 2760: 19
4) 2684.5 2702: 19.5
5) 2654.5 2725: 19.4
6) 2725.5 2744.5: 18.8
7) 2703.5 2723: 18.9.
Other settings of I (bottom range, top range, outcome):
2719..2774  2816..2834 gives 0.56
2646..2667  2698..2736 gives 0.96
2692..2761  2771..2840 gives 0.69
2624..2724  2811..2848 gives 0.66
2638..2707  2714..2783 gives 0.96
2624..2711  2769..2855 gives 0.73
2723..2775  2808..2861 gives 0.75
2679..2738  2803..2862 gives 0.71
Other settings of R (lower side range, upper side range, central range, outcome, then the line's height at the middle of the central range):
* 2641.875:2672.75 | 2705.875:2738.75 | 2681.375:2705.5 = -0.1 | 19.3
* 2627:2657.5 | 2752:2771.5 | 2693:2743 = 1.0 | 19.4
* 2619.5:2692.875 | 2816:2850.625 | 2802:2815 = 8.7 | 15.2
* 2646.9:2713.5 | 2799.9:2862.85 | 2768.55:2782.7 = -3.1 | 15.6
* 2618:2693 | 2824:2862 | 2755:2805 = 3.3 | 18.4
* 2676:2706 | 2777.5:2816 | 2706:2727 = -1.3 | 17.8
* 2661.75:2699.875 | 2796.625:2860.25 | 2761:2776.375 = -3.4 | 15.7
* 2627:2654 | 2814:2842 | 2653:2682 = -1.7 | 18.7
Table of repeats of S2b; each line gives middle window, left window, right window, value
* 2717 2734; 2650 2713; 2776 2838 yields -0.108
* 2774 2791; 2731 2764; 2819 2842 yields -0.141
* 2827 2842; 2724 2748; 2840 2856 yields 0.214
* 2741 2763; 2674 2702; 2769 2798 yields -0.010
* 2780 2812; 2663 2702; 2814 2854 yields 0.226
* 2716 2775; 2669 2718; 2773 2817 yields -0.179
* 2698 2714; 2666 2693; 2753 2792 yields 0.018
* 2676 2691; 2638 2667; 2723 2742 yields -0.010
